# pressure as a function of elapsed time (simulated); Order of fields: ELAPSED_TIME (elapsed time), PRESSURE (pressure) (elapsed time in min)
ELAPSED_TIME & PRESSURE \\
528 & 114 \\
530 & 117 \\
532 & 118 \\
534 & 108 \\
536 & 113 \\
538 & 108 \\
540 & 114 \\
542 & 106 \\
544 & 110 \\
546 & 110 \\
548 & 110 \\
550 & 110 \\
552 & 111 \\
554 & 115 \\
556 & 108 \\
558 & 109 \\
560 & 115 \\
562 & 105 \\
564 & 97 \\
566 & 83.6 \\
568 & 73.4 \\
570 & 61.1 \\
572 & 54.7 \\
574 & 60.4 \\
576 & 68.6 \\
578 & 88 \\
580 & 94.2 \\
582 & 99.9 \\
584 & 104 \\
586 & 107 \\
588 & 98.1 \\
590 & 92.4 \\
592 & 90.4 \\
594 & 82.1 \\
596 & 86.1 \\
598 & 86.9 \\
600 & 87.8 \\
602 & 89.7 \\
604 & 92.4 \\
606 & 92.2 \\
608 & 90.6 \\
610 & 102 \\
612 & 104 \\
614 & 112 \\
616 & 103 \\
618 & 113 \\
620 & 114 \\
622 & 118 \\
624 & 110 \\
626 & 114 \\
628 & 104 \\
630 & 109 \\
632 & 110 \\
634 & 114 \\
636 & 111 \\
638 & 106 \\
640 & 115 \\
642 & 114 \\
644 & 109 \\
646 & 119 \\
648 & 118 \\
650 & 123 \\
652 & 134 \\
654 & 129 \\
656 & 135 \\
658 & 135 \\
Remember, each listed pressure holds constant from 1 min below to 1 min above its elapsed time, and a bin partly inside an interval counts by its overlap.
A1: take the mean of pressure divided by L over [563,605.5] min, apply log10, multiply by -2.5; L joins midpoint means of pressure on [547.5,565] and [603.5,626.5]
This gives 0.24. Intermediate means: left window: 109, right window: 106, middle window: 85.7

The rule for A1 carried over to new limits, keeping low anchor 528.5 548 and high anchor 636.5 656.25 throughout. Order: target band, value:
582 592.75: 0.167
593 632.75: 0.160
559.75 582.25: 0.359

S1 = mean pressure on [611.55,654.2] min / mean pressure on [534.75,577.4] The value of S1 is 1.2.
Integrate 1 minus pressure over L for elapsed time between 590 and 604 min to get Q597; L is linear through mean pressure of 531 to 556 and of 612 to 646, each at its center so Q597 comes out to 2.91 min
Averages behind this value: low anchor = 111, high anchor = 111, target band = 87.9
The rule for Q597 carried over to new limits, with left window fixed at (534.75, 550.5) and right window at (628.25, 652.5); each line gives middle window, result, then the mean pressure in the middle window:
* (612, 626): 0.3 min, 111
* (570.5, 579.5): 3.4 min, 69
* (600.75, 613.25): 1.9 min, 95.3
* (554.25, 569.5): 1.7 min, 98.3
